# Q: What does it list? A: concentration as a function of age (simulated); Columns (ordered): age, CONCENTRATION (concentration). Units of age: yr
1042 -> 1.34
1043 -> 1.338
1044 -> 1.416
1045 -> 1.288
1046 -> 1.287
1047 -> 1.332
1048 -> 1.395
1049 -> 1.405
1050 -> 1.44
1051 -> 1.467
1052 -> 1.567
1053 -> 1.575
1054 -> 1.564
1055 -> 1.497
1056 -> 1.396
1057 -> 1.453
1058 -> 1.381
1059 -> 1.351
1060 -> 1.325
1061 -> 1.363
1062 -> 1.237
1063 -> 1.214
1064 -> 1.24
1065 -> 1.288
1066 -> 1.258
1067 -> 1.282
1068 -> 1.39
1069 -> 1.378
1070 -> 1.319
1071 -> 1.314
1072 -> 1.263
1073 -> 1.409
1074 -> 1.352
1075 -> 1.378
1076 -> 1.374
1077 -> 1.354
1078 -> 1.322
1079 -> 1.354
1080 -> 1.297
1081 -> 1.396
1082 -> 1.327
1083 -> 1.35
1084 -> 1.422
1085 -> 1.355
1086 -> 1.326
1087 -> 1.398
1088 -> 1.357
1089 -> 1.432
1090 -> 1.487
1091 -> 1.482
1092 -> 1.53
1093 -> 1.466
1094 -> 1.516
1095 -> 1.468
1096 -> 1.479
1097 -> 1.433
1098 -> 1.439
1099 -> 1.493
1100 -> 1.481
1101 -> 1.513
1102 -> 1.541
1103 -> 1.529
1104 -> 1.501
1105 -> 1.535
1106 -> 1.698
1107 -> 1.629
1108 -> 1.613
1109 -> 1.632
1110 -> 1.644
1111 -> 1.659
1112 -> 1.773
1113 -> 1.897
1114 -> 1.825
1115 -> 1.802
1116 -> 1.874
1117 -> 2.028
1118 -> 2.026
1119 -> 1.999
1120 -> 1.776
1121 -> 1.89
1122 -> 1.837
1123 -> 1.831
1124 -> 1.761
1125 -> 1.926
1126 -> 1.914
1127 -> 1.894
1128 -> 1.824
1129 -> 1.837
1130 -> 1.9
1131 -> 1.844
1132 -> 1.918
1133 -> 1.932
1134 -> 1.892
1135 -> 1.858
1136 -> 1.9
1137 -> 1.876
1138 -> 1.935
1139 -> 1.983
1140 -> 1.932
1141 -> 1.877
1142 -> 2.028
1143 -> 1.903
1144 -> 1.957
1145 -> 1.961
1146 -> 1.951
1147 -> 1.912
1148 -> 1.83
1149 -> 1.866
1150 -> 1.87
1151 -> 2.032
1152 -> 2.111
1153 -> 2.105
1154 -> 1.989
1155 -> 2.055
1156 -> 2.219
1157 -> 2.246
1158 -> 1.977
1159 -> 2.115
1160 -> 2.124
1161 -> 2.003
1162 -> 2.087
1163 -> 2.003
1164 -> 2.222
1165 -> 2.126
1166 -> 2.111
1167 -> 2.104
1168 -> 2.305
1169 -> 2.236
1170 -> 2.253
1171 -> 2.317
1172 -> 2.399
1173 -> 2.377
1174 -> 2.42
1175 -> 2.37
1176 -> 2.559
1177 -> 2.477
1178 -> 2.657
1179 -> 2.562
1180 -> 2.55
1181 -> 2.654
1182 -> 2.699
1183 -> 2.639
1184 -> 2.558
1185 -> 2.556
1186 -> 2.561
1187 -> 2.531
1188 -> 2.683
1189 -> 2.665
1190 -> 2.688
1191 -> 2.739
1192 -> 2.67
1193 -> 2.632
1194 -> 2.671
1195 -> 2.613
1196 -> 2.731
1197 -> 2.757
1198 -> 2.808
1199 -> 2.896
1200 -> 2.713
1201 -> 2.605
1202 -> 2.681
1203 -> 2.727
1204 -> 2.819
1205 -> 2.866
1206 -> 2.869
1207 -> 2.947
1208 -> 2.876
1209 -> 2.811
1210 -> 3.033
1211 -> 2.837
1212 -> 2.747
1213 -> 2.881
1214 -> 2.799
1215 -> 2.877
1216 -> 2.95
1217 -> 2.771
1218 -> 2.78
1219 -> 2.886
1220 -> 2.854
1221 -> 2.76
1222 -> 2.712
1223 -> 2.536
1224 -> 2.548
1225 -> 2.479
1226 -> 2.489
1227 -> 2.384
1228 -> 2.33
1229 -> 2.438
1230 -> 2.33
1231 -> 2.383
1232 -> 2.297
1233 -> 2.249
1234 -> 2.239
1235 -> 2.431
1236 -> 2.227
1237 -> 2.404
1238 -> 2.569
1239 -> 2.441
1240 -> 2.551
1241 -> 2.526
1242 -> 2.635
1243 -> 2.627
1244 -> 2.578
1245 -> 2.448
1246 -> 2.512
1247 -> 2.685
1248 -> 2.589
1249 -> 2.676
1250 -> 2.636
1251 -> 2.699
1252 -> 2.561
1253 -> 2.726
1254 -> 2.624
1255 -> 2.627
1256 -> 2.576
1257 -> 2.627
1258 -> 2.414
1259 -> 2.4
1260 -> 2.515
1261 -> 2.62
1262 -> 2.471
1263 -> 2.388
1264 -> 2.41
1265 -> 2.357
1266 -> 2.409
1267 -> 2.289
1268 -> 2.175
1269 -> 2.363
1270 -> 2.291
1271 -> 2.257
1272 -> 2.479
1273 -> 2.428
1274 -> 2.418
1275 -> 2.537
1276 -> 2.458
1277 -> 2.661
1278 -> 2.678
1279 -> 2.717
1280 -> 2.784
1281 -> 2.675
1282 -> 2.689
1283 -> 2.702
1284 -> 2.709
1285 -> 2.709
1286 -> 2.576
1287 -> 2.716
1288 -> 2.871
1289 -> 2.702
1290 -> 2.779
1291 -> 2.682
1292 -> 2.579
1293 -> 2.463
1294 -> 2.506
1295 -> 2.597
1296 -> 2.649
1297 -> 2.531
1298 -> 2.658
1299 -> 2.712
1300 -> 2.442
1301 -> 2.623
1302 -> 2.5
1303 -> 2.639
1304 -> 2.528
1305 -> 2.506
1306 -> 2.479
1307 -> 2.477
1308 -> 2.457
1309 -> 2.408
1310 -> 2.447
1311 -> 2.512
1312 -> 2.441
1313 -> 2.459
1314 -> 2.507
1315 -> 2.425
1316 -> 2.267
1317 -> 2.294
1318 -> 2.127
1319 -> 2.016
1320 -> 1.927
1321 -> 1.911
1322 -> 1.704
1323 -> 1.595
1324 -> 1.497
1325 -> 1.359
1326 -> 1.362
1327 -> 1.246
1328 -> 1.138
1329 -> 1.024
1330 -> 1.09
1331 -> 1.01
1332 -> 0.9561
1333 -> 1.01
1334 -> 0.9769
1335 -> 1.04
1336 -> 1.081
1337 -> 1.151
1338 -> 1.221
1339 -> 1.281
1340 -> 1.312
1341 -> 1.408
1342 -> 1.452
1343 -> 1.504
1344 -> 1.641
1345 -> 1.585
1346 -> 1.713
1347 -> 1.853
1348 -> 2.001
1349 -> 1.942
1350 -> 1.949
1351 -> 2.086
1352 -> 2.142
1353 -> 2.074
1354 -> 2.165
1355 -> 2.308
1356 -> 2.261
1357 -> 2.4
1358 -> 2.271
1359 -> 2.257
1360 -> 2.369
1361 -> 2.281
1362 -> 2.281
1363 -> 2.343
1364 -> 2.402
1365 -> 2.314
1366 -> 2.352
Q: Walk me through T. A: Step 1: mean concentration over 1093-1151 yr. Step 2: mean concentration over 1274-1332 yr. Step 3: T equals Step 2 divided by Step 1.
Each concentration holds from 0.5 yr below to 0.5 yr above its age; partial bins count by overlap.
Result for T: 1.29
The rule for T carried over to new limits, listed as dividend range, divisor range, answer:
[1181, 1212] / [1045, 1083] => 2.00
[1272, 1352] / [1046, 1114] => 1.46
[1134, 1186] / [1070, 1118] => 1.44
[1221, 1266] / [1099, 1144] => 1.39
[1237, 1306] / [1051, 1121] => 1.72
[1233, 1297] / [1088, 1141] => 1.47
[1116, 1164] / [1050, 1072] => 1.42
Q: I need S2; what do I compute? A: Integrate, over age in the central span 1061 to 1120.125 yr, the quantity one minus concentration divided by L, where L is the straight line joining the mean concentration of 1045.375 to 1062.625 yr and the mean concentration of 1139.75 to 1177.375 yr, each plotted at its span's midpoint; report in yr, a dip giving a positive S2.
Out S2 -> 6.13 yr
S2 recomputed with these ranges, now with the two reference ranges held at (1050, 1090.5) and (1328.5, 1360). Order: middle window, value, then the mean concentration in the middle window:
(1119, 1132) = -4.0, 1.86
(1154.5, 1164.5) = -4.5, 2.11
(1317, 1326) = -0.9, 1.77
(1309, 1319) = -4.8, 2.37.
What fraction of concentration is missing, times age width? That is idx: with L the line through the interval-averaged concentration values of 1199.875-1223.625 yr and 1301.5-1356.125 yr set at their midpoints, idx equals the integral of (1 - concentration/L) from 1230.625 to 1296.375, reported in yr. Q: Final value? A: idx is -4.9 yr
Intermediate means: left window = 2.81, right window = 1.82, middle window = 2.53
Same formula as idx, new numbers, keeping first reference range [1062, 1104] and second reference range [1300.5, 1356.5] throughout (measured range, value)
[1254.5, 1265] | -4.8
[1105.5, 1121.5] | -3.9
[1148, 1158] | -3.4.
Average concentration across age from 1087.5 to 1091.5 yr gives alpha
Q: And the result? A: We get 1.44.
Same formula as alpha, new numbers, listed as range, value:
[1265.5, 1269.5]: 2.31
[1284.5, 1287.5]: 2.67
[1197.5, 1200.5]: 2.81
